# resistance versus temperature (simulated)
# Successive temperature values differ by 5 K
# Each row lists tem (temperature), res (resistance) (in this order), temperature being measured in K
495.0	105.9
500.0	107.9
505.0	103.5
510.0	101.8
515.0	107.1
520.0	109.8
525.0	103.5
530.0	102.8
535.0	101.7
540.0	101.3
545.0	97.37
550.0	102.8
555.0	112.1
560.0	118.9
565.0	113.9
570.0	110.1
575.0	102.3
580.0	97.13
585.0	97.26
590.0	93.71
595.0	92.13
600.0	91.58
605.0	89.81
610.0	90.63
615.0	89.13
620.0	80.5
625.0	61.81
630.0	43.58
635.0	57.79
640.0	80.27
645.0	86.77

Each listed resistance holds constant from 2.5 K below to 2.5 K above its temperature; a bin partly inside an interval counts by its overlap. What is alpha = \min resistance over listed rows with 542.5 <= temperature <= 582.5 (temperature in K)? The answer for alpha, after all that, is 97.13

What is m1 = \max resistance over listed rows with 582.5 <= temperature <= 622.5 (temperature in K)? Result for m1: 97.26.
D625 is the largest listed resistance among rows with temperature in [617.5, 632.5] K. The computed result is 80.5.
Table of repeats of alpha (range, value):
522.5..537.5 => 101.7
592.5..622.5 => 80.5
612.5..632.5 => 43.58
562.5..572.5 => 110.1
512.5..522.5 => 107.1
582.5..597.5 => 92.13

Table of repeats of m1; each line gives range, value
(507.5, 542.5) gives 109.8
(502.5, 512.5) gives 103.5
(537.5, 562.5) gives 118.9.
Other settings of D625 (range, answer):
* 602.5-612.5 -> 90.63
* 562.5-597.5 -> 113.9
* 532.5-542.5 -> 101.7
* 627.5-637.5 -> 57.79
